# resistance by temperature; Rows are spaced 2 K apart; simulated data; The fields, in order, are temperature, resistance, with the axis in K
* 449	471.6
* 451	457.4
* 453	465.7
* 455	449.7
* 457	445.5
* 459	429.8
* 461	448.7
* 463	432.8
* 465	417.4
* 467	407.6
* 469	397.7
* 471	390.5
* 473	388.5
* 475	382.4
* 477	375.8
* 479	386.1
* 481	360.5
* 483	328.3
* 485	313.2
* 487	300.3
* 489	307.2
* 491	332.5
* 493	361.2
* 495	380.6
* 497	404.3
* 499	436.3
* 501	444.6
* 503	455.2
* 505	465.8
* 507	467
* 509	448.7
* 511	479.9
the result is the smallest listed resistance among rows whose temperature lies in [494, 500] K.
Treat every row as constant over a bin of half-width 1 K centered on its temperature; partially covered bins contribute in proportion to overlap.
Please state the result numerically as 380.6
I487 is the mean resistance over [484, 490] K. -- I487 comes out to 307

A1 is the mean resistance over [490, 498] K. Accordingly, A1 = 370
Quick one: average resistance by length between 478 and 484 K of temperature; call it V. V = 358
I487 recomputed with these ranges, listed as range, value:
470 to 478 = 384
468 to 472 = 394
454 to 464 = 441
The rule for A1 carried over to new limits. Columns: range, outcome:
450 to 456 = 458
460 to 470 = 421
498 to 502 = 440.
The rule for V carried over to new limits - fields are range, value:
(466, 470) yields 403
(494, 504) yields 424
